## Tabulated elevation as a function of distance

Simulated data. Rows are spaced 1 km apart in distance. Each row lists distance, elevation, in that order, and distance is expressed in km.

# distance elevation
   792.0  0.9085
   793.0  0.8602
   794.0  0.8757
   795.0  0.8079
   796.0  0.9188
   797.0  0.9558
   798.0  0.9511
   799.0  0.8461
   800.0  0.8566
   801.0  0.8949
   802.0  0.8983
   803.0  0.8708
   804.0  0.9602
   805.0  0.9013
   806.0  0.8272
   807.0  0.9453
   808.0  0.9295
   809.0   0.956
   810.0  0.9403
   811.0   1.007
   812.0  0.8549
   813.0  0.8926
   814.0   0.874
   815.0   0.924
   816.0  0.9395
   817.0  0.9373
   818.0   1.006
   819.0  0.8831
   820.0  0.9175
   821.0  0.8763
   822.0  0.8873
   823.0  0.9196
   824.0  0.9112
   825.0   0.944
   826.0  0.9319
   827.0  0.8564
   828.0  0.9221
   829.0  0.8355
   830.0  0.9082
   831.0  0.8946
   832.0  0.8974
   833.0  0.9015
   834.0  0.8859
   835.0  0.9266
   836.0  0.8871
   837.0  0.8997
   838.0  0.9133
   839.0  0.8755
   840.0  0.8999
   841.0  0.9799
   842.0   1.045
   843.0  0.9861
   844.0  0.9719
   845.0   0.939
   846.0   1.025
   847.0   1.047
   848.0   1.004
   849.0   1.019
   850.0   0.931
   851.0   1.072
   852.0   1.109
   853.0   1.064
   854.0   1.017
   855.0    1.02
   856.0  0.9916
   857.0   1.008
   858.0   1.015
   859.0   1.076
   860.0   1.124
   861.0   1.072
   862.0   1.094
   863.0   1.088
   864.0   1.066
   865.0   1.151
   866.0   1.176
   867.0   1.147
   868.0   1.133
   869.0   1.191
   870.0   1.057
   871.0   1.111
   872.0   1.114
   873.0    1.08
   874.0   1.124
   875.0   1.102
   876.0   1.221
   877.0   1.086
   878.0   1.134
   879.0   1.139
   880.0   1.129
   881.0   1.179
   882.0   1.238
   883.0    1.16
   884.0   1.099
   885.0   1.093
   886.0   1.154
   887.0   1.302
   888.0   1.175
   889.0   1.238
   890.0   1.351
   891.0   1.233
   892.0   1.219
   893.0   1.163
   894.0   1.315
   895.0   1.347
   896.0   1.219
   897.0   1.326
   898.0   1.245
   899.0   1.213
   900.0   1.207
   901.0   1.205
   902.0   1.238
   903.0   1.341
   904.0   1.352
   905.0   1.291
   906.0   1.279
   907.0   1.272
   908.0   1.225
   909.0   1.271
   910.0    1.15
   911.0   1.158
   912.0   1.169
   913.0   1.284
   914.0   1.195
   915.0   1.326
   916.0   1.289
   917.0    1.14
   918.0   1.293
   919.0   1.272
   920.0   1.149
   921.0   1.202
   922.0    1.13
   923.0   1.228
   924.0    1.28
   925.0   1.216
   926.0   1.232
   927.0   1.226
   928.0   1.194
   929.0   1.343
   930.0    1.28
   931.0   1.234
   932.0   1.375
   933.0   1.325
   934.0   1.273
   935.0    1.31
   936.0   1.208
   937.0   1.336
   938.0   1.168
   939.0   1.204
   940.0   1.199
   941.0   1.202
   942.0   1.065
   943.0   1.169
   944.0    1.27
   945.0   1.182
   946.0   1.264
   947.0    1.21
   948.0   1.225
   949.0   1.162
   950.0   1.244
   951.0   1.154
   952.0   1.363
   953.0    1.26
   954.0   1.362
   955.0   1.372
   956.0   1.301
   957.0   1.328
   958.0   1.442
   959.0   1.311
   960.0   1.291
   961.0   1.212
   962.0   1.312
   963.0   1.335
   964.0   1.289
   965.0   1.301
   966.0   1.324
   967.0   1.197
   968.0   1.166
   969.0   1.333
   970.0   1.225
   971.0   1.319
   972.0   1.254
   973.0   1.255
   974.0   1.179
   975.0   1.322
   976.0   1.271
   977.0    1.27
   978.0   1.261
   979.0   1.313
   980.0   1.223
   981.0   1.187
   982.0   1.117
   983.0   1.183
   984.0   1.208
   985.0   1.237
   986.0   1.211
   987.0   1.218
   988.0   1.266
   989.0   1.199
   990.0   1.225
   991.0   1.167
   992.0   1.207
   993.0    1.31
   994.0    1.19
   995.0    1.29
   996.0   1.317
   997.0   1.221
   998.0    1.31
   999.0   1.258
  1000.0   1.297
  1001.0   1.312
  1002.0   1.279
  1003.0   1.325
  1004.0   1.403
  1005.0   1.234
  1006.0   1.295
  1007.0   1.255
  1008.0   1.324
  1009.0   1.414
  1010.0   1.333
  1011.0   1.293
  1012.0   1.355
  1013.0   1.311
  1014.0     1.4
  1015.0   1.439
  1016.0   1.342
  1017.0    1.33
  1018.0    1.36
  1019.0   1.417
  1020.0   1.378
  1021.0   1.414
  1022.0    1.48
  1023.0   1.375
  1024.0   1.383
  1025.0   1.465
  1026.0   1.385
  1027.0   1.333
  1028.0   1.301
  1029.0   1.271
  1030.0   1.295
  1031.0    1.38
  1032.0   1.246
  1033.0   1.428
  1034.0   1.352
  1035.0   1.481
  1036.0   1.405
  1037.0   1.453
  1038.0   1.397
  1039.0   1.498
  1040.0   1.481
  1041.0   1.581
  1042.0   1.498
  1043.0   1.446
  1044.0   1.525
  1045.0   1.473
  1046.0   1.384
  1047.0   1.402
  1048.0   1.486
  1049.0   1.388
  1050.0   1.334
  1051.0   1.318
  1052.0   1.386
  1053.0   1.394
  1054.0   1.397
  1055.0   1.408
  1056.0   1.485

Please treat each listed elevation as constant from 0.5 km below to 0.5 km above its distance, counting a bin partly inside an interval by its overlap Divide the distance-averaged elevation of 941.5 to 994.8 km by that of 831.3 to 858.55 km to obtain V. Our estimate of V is 1.28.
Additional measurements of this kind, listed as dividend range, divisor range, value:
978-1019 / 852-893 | 1.13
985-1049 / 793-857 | 1.45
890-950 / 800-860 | 1.31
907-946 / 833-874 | 1.20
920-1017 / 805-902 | 1.21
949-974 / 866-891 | 1.11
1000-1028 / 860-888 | 1.19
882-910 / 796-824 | 1.36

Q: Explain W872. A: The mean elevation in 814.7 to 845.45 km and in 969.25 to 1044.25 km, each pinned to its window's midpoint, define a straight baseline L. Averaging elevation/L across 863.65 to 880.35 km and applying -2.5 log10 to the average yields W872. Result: -0.11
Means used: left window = 0.919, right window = 1.32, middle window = 1.13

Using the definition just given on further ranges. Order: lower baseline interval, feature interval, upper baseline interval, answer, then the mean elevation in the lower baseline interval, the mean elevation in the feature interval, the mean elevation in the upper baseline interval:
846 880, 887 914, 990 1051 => -0.09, 1.08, 1.25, 1.36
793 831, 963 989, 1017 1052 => 0.02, 0.906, 1.25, 1.4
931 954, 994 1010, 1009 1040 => 0.03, 1.24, 1.3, 1.38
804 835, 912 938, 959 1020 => -0.10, 0.911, 1.25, 1.28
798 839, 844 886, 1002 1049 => -0.08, 0.907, 1.09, 1.39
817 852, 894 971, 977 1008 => -0.11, 0.938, 1.25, 1.25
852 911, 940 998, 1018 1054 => 0.04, 1.17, 1.25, 1.41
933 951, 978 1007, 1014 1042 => 0.06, 1.22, 1.25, 1.4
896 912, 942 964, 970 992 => -0.03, 1.25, 1.27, 1.23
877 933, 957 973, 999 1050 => 0.02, 1.23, 1.29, 1.38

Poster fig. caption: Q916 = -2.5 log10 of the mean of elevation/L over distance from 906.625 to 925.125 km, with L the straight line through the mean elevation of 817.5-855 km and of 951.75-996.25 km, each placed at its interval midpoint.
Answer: -0.09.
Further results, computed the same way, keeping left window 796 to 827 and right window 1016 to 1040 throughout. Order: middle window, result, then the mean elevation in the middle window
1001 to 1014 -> 0.02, 1.32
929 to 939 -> -0.09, 1.28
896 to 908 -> -0.14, 1.27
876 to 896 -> -0.12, 1.2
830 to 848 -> 0.04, 0.941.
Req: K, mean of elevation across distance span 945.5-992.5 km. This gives 1.26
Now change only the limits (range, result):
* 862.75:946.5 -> 1.21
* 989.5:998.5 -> 1.25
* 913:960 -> 1.25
